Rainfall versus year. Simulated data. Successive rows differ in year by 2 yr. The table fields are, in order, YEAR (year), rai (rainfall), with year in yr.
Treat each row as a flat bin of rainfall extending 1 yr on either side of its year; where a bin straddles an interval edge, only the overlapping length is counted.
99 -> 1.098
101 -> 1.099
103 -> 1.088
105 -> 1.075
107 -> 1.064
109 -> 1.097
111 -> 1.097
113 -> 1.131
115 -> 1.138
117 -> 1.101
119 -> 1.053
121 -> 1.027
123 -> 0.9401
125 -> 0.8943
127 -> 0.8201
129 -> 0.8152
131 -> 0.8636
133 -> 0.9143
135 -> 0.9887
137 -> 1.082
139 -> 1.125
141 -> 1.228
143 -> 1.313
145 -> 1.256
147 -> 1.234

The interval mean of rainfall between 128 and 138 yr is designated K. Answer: 0.933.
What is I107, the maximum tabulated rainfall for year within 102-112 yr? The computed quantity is 1.097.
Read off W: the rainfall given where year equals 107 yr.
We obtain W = 1.064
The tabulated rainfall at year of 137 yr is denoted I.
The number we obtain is 1.082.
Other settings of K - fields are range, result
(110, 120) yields 1.1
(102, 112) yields 1.08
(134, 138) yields 1.04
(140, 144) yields 1.27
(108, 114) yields 1.11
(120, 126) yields 0.954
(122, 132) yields 0.867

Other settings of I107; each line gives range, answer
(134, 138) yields 1.082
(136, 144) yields 1.313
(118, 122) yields 1.053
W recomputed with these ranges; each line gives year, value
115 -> 1.138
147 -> 1.234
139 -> 1.125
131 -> 0.8636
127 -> 0.8201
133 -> 0.9143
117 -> 1.101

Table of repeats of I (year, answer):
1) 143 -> 1.313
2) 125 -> 0.8943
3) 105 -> 1.075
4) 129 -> 0.8152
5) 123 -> 0.9401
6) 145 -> 1.256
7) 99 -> 1.098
